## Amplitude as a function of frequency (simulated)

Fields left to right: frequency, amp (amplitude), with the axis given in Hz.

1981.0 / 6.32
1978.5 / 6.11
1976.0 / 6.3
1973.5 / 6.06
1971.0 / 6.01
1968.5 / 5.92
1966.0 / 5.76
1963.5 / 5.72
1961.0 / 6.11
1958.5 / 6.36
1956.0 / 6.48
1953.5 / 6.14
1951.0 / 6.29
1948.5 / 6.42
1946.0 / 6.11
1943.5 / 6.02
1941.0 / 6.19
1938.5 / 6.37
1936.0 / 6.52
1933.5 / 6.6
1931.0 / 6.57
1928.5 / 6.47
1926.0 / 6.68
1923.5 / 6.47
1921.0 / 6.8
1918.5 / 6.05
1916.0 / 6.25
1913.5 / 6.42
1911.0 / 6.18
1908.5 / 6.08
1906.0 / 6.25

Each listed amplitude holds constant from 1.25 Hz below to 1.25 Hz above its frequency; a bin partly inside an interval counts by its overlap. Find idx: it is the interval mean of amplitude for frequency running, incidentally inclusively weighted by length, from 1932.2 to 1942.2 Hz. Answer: 6.42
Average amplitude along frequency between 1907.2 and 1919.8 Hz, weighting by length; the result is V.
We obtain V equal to 6.2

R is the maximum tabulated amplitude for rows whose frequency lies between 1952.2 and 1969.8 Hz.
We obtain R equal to 6.48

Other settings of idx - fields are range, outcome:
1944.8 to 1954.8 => 6.24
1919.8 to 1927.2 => 6.65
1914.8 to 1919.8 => 6.16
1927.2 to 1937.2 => 6.54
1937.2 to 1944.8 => 6.19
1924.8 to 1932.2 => 6.57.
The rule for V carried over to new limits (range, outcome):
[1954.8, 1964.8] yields 6.16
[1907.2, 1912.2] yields 6.13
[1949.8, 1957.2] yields 6.3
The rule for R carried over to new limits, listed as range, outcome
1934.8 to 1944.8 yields 6.52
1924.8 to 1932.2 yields 6.68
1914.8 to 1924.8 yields 6.8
